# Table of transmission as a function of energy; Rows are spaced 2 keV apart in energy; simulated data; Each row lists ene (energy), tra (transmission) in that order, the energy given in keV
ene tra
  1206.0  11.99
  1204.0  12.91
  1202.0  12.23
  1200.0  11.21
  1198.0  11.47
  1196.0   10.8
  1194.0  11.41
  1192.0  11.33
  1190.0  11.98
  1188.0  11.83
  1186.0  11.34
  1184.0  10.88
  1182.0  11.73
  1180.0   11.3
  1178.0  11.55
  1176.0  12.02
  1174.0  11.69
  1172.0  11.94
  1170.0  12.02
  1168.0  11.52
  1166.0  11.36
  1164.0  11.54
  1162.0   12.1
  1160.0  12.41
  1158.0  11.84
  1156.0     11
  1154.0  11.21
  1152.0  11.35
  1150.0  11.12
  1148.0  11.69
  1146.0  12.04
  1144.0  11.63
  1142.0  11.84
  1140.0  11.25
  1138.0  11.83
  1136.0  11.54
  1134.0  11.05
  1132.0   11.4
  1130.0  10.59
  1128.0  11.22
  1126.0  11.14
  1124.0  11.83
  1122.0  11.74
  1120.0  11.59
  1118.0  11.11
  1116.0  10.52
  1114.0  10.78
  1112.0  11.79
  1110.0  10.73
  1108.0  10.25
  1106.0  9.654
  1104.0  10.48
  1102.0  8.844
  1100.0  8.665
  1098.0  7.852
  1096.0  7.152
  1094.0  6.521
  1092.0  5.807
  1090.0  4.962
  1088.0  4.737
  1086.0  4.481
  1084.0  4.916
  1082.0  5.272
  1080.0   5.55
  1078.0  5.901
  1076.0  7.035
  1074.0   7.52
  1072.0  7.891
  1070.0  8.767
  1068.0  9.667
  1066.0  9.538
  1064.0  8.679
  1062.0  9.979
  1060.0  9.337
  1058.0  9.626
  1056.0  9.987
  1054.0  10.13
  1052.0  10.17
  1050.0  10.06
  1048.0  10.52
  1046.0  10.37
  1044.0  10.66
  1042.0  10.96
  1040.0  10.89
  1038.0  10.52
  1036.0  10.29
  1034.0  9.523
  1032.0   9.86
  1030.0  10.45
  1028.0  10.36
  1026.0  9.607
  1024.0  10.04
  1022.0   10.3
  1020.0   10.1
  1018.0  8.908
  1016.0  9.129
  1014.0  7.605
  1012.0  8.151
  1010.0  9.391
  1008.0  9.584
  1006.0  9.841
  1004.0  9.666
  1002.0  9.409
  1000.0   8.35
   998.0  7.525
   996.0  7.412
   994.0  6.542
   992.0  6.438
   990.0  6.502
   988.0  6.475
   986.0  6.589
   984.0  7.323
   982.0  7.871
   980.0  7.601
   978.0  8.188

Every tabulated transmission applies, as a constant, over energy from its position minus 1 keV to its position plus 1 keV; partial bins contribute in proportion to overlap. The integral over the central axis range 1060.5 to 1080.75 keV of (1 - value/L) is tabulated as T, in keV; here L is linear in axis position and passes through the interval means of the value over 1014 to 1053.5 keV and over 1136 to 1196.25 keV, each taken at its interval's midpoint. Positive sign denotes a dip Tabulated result 4.6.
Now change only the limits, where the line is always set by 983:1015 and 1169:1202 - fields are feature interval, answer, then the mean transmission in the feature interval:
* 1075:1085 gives 4.0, 5.73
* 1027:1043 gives -3.2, 10.4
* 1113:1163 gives -3.8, 11.4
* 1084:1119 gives 5.6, 8.39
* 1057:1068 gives -0.4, 9.45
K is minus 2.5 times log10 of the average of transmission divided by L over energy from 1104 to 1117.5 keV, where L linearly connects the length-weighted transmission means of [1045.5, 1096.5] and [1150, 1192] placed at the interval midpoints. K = -0.14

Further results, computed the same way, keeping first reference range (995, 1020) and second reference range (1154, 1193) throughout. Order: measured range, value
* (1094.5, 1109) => 0.17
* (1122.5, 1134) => -0.04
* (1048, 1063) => -0.04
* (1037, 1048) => -0.14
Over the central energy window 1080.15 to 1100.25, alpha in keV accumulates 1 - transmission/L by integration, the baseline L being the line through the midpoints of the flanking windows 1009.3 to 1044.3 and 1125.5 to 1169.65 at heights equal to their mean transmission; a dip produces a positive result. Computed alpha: 8.99 keV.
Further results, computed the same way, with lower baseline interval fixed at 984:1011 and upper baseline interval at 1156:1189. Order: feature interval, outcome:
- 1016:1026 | -1.5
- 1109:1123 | -0.9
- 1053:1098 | 9.9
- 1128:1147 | -0.9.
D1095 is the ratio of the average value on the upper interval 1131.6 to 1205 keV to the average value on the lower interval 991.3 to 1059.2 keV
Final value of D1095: 1.2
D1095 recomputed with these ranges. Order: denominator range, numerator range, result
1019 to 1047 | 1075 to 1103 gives 0.61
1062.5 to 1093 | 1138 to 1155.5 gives 1.70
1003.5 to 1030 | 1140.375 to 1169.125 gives 1.23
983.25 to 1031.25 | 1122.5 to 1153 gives 1.33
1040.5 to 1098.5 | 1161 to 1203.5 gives 1.43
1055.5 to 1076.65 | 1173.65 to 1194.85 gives 1.30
